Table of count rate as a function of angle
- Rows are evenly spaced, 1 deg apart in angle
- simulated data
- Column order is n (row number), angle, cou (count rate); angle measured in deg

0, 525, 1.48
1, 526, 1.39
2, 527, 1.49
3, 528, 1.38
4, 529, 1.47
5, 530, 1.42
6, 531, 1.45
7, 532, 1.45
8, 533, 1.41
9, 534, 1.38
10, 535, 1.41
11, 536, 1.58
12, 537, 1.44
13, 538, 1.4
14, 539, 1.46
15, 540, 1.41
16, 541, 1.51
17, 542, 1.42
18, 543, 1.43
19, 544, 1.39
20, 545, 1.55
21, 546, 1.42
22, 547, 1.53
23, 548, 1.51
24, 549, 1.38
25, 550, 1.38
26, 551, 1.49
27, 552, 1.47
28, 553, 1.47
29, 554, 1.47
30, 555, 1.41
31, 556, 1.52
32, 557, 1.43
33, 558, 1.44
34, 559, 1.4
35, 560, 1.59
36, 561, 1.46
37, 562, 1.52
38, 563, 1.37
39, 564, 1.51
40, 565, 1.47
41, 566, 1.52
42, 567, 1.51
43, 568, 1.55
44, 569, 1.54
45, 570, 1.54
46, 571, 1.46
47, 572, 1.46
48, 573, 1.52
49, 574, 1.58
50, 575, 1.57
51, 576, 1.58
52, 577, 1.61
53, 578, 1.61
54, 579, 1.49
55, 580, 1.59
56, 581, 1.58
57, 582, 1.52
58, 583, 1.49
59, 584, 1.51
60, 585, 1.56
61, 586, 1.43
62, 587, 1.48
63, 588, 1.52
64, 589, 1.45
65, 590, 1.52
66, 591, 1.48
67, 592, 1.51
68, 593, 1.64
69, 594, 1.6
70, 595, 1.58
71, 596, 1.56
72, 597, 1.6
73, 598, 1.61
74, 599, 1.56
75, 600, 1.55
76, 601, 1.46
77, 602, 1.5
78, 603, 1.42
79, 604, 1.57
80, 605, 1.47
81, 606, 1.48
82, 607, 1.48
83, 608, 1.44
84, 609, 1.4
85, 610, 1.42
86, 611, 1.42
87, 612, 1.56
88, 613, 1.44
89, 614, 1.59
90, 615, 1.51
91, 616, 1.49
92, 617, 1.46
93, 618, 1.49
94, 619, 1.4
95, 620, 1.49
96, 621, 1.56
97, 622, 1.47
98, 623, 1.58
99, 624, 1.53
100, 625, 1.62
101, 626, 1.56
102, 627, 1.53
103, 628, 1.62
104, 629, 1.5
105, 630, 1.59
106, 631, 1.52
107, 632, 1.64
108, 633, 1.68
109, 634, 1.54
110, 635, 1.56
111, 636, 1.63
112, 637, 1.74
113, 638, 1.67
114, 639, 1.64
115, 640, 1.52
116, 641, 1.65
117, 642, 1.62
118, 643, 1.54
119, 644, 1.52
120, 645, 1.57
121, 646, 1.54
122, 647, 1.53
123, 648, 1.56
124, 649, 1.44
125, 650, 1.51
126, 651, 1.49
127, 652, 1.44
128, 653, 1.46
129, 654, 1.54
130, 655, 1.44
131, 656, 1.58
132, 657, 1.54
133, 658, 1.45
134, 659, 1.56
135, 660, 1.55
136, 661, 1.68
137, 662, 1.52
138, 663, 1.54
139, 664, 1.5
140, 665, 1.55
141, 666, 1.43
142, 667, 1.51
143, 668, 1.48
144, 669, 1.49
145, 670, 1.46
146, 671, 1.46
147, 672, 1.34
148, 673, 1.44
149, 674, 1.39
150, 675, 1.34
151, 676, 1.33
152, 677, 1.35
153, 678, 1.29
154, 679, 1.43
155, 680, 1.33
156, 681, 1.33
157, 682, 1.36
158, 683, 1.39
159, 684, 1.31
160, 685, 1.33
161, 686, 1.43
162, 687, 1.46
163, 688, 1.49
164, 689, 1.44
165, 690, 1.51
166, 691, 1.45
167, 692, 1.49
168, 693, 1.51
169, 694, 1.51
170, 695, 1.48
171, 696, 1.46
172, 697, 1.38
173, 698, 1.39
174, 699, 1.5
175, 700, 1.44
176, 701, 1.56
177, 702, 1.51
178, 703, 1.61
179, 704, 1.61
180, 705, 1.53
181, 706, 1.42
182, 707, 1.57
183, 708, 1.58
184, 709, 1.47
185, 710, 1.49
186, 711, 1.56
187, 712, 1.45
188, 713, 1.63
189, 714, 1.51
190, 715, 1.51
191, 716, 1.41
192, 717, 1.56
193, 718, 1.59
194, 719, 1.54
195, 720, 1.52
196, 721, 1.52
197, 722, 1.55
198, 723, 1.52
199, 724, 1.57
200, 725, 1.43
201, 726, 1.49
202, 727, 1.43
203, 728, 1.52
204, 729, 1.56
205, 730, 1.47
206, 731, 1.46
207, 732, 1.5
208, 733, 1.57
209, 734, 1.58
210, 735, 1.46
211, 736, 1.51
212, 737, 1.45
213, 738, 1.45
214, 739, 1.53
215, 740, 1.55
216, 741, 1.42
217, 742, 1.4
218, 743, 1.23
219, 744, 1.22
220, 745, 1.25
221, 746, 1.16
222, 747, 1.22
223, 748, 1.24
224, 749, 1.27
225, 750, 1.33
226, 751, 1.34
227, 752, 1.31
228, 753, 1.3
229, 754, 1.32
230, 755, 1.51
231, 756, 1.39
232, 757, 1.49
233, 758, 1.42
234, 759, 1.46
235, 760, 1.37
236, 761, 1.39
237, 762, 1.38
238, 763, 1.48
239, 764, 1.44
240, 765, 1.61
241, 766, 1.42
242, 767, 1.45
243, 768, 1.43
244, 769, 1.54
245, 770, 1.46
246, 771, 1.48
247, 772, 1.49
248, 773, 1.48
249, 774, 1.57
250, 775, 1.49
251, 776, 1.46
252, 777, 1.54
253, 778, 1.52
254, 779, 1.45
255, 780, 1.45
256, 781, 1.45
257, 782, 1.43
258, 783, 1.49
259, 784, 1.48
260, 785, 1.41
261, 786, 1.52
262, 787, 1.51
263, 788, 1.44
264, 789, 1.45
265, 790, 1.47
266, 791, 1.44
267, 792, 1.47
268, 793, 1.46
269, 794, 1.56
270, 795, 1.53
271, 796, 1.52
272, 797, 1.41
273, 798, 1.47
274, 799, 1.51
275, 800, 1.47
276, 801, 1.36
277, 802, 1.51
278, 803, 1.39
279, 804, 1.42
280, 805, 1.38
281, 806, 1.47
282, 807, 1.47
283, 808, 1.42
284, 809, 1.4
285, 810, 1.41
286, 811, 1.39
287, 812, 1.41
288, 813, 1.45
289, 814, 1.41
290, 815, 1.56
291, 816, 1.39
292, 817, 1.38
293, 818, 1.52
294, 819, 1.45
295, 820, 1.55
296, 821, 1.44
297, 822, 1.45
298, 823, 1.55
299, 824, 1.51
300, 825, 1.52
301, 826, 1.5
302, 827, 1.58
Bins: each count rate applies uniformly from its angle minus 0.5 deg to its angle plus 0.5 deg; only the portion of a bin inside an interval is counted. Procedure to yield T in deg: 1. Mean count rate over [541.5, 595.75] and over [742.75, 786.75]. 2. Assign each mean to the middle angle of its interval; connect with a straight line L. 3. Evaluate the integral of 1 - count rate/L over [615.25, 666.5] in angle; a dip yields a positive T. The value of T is -2.64 deg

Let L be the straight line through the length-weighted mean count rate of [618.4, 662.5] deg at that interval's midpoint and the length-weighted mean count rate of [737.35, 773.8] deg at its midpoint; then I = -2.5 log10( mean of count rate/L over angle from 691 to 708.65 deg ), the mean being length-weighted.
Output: -0.02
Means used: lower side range 1.55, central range 1.5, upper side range 1.4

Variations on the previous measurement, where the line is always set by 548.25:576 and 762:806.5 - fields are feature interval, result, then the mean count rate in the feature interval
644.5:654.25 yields -0.02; 1.51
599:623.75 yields 0.00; 1.49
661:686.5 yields 0.04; 1.42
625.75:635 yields -0.07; 1.58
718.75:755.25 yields 0.04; 1.42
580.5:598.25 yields -0.04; 1.53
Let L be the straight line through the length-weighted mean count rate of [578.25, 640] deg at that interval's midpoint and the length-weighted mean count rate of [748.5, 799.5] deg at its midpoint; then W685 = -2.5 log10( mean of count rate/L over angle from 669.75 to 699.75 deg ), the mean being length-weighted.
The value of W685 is 0.06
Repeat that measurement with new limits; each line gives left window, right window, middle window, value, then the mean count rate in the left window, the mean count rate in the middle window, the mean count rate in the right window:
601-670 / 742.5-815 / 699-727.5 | -0.03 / 1.53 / 1.52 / 1.43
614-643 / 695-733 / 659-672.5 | 0.03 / 1.56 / 1.5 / 1.51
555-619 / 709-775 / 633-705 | -0.01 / 1.51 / 1.49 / 1.45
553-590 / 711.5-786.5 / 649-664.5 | -0.03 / 1.51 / 1.52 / 1.45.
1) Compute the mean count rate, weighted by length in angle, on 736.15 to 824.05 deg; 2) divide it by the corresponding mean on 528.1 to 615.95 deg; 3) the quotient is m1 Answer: 1.0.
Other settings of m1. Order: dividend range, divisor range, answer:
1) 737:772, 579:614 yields 0.92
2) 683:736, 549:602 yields 0.99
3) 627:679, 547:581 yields 1.01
